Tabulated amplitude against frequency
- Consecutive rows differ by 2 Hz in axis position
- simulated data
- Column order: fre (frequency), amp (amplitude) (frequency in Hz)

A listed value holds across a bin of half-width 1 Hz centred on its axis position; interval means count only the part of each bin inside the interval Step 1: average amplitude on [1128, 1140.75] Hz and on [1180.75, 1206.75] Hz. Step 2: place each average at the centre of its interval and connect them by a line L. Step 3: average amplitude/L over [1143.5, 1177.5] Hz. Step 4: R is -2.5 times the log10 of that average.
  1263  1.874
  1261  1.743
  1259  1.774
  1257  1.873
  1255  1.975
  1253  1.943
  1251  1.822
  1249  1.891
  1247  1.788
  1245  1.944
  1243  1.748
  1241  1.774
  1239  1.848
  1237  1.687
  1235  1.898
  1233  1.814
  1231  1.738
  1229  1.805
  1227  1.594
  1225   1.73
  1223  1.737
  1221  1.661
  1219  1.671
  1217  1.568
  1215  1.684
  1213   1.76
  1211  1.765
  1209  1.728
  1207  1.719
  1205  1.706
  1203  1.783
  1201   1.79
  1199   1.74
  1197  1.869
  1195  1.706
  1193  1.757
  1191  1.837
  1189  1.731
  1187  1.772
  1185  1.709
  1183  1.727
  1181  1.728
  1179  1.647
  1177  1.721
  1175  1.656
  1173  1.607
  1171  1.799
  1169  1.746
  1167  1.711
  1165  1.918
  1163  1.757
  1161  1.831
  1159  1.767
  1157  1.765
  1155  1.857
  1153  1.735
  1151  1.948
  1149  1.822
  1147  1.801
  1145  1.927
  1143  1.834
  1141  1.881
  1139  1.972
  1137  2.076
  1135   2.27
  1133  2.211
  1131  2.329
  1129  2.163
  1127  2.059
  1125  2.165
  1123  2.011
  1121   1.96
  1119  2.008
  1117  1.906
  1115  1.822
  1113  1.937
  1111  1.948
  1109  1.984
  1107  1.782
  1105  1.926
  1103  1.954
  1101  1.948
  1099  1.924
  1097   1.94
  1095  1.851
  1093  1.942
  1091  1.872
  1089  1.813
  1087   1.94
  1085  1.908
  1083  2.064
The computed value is 0.11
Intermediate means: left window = 2.15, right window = 1.76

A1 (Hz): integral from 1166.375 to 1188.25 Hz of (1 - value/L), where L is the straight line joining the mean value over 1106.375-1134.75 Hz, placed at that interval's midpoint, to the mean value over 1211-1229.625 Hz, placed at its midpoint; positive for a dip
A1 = 1.5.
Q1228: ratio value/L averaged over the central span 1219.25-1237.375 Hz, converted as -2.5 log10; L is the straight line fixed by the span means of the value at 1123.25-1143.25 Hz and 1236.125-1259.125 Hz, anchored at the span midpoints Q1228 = 0.09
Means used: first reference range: 2.1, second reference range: 1.84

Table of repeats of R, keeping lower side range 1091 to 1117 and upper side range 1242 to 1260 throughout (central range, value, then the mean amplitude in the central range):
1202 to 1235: 0.091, 1.72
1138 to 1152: 0.008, 1.88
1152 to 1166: 0.052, 1.8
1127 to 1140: -0.139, 2.16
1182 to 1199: 0.072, 1.76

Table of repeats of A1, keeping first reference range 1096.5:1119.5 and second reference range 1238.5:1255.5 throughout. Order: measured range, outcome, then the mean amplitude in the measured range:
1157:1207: 3.6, 1.75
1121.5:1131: -1.0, 2.12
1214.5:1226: 1.2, 1.67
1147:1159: 0.5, 1.82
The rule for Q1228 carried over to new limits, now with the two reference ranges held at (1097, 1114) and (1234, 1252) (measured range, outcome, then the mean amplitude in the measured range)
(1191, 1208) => 0.055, 1.76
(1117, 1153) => -0.061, 2.01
